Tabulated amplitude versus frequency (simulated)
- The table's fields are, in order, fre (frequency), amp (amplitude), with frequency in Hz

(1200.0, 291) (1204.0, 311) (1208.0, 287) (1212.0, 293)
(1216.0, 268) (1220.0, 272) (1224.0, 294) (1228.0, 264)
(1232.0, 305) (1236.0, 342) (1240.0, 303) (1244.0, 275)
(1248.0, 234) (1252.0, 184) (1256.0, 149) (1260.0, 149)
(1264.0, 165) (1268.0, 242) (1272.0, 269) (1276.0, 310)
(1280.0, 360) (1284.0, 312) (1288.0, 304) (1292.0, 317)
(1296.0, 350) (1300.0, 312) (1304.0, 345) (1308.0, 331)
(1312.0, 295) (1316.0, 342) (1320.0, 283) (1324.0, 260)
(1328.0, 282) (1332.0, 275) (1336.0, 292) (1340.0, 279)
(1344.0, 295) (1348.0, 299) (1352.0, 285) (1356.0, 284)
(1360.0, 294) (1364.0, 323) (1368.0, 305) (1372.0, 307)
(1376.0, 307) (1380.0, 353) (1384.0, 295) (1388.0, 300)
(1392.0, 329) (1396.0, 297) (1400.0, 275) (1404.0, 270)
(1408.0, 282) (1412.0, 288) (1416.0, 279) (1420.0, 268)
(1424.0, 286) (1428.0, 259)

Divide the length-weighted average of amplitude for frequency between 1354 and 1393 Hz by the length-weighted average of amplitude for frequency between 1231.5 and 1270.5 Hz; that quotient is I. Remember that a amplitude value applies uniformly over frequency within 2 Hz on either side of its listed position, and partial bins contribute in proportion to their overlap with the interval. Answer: 1.3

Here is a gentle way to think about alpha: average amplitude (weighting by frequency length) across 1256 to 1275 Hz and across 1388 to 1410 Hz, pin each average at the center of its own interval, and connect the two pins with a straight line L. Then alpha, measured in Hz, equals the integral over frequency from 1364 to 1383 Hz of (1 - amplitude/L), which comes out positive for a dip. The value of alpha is -2.9 Hz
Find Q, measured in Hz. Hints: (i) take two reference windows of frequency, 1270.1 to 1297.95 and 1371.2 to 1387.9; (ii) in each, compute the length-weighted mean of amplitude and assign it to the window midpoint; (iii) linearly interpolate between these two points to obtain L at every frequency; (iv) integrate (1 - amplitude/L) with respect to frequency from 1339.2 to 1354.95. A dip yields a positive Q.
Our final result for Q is 1.3 Hz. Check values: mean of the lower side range 318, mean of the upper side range 314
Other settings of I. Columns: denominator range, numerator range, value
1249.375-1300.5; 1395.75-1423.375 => 1.07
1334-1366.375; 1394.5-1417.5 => 0.96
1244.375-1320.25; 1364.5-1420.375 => 1.08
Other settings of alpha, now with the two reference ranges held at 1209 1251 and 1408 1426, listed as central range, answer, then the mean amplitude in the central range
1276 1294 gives -2.5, 322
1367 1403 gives -3.3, 307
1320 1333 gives 0.4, 274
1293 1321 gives -4.2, 324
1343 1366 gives -1.3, 297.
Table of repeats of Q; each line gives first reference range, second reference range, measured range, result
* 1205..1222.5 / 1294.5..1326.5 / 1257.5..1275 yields 5.21 Hz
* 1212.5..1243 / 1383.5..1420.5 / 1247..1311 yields 4.23 Hz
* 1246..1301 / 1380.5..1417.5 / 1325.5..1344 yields -0.43 Hz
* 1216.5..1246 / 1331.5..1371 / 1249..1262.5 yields 5.83 Hz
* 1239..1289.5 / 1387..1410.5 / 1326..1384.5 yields -4.29 Hz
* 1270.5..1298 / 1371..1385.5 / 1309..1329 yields 1.44 Hz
